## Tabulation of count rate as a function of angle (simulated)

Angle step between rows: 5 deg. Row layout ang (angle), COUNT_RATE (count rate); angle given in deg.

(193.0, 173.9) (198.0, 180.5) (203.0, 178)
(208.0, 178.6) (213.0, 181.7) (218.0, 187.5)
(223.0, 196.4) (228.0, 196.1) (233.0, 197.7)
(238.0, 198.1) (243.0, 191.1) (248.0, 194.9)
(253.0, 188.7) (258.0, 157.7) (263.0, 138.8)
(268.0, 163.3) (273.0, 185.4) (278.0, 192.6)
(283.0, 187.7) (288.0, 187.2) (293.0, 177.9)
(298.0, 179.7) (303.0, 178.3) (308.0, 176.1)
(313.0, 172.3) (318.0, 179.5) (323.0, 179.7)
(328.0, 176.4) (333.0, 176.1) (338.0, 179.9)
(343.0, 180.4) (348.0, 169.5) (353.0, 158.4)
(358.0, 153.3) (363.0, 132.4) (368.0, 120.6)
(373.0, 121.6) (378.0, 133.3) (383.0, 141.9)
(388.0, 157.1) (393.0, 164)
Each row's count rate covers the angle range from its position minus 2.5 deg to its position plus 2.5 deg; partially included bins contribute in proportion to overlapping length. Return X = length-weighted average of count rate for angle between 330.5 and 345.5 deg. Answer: 179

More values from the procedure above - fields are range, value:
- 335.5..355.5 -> 172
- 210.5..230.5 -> 190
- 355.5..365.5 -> 143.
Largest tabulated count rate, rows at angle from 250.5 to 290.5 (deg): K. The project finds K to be 192.6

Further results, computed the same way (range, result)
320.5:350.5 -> 180.4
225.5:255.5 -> 198.1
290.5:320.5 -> 179.7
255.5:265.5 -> 157.7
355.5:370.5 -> 153.3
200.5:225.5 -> 196.4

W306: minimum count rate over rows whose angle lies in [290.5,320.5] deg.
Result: 172.3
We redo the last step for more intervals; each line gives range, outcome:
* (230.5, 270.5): 138.8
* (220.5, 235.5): 196.1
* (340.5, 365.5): 132.4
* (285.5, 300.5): 177.9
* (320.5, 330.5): 176.4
